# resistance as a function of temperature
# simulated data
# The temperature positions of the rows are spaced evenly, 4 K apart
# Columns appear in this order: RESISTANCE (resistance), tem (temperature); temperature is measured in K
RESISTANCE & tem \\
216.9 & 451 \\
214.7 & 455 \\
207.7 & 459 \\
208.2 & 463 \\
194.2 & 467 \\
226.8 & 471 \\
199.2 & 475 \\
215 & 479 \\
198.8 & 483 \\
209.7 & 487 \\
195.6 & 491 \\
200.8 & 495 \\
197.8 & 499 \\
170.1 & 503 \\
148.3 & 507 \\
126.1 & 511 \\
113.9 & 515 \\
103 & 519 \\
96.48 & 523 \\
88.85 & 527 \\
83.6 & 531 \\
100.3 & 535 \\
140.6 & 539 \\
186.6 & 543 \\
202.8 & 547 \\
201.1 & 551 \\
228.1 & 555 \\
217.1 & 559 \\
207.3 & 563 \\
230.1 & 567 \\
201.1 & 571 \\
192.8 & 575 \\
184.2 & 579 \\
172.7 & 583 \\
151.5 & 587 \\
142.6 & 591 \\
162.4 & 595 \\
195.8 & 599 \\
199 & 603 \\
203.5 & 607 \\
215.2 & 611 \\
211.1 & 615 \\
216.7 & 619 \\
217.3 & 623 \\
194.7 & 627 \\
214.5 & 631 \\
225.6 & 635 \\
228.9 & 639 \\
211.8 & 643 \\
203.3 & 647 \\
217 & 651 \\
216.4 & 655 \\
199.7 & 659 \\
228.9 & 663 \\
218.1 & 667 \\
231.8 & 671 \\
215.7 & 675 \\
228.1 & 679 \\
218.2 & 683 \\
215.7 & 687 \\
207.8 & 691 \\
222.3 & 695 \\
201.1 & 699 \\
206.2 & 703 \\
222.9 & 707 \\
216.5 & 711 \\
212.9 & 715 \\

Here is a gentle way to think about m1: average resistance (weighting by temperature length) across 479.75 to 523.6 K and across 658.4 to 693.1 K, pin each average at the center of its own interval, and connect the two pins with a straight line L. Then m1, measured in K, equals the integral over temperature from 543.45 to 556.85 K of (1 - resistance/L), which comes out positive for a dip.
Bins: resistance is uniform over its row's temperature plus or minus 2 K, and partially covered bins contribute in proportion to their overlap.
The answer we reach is -2.1 K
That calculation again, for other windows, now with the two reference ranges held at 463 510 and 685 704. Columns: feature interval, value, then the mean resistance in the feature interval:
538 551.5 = 1.1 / 184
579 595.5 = 3.5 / 160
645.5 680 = -1.5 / 218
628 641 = -0.9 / 221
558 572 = -0.9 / 215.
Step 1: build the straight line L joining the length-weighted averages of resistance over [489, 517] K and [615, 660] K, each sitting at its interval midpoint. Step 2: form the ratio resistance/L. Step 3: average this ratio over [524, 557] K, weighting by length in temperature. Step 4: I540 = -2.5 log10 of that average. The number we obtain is 0.18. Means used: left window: 165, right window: 213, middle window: 152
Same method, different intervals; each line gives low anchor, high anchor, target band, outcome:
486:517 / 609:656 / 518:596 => 0.14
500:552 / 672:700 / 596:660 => -0.13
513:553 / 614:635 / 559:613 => -0.08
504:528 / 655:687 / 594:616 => -0.13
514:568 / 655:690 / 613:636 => -0.09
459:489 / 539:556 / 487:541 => 0.41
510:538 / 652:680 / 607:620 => -0.20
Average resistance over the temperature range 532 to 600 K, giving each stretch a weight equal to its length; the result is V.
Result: 182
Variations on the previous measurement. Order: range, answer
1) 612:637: 213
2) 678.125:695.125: 217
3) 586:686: 207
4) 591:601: 172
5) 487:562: 158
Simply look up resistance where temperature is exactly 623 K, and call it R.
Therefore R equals 217.3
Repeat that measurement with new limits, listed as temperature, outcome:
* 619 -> 216.7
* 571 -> 201.1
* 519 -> 103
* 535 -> 100.3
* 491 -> 195.6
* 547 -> 202.8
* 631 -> 214.5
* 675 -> 215.7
